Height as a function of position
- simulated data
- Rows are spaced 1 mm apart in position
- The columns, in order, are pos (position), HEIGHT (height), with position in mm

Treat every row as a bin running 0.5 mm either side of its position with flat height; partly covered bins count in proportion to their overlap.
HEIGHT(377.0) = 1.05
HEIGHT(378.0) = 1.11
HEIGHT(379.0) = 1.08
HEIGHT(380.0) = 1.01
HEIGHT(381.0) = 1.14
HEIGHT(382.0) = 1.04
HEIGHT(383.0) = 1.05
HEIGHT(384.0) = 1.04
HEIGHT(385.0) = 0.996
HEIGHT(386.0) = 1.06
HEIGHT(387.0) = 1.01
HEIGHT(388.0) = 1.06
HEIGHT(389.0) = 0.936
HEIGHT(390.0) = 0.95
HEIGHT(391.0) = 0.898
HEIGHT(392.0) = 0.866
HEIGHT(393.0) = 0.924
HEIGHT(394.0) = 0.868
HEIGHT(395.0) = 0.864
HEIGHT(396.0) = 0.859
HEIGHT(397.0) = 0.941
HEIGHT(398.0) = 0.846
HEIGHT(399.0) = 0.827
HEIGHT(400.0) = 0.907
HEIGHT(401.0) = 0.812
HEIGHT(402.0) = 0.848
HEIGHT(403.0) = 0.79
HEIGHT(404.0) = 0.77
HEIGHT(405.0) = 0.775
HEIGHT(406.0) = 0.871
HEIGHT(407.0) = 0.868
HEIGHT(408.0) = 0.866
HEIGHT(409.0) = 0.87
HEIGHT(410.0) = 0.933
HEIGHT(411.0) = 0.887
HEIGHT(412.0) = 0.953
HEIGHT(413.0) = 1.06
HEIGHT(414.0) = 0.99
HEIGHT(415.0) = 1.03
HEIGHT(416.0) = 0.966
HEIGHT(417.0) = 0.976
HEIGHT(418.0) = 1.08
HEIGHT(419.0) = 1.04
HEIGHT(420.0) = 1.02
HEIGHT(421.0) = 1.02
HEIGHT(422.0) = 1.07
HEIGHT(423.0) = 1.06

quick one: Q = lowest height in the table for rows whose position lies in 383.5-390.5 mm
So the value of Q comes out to 0.936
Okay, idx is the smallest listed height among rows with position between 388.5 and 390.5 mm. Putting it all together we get 0.936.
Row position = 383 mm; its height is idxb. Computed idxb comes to 1.05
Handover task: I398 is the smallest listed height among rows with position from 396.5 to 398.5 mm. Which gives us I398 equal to 0.846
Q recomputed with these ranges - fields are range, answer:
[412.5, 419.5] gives 0.966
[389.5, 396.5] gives 0.859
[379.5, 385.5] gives 0.996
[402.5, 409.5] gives 0.77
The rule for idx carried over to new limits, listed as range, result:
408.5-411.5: 0.87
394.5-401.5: 0.812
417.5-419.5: 1.04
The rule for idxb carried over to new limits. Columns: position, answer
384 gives 1.04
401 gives 0.812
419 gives 1.04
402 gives 0.848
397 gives 0.941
